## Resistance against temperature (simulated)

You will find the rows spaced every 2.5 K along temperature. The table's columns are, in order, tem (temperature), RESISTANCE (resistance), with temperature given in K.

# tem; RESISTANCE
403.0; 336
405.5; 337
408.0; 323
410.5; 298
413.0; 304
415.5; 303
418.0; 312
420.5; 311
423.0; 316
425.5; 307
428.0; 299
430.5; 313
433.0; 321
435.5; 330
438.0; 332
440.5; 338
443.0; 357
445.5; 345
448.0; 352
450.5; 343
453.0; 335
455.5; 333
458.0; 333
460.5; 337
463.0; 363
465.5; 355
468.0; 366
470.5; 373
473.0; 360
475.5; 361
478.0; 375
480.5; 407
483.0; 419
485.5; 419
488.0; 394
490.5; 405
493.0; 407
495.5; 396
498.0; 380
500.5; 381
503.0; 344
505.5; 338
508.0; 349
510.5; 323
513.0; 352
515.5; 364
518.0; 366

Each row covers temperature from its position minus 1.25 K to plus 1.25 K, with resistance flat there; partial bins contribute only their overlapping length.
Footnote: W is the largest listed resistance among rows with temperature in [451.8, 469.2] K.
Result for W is 366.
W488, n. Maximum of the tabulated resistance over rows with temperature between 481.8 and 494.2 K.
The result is 419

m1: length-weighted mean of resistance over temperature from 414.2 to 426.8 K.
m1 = 310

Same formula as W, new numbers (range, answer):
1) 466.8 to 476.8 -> 373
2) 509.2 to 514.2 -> 352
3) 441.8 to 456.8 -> 357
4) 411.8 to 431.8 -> 316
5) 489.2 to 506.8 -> 407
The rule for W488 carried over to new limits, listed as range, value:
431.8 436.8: 330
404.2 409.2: 337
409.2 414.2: 304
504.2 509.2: 349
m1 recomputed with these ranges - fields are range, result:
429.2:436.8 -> 321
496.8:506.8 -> 361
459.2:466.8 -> 352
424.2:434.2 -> 310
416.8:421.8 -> 312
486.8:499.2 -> 396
